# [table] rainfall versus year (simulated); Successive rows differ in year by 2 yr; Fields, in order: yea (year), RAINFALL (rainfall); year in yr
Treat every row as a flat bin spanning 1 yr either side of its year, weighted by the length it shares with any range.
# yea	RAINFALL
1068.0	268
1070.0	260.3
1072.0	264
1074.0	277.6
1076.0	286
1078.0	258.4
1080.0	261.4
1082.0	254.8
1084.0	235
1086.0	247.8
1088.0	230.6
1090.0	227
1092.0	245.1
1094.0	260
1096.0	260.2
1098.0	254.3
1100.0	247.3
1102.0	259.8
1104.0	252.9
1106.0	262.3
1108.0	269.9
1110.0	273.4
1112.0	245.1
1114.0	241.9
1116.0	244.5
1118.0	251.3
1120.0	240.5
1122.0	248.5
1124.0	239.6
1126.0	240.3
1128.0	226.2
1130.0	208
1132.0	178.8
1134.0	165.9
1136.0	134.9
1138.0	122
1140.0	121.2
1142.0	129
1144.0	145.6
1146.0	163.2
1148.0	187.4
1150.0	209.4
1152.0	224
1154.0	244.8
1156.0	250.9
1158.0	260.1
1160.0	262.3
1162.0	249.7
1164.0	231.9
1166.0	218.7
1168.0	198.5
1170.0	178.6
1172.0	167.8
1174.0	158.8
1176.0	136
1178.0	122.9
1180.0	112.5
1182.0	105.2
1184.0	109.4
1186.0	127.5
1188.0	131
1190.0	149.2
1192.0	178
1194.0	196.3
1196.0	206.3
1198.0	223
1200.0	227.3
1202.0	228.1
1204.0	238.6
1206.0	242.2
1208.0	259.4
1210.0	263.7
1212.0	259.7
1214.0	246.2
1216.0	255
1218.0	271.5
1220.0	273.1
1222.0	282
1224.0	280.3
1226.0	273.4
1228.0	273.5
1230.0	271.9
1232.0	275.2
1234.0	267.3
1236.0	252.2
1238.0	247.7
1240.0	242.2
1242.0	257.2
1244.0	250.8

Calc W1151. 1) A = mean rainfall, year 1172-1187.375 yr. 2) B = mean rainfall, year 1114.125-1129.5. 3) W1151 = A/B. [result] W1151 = 0.53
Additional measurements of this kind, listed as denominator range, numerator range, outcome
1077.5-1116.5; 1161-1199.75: 0.67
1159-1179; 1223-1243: 1.37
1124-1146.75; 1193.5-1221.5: 1.43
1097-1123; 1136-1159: 0.73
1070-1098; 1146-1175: 0.85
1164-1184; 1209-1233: 1.71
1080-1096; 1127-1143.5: 0.65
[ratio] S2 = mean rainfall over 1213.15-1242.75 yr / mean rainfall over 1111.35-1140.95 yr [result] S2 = 1.3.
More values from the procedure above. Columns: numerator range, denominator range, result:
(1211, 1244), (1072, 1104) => 1.04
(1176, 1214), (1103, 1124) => 0.74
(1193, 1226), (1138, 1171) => 1.23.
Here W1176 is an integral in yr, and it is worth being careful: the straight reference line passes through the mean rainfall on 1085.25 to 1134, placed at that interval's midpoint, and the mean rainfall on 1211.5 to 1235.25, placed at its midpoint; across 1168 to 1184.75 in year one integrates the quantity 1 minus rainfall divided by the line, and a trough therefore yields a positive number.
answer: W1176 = 7.6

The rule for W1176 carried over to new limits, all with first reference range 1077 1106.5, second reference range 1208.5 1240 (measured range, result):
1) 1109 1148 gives 8.2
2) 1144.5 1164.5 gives 2.4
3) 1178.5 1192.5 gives 7.1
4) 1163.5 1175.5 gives 3.3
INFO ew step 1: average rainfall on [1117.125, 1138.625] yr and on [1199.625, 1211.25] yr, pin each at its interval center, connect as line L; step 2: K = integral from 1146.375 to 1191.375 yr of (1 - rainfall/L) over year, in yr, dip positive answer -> 8.3 yr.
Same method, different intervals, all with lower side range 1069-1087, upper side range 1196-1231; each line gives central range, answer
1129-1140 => 4.3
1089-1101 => 0.5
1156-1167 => 0.5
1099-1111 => -0.1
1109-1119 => 0.3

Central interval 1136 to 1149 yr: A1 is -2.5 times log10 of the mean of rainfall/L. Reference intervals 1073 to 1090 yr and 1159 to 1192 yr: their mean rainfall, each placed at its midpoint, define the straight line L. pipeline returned 0.34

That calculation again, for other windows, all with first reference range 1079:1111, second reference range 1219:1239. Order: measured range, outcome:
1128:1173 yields 0.32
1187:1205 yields 0.32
